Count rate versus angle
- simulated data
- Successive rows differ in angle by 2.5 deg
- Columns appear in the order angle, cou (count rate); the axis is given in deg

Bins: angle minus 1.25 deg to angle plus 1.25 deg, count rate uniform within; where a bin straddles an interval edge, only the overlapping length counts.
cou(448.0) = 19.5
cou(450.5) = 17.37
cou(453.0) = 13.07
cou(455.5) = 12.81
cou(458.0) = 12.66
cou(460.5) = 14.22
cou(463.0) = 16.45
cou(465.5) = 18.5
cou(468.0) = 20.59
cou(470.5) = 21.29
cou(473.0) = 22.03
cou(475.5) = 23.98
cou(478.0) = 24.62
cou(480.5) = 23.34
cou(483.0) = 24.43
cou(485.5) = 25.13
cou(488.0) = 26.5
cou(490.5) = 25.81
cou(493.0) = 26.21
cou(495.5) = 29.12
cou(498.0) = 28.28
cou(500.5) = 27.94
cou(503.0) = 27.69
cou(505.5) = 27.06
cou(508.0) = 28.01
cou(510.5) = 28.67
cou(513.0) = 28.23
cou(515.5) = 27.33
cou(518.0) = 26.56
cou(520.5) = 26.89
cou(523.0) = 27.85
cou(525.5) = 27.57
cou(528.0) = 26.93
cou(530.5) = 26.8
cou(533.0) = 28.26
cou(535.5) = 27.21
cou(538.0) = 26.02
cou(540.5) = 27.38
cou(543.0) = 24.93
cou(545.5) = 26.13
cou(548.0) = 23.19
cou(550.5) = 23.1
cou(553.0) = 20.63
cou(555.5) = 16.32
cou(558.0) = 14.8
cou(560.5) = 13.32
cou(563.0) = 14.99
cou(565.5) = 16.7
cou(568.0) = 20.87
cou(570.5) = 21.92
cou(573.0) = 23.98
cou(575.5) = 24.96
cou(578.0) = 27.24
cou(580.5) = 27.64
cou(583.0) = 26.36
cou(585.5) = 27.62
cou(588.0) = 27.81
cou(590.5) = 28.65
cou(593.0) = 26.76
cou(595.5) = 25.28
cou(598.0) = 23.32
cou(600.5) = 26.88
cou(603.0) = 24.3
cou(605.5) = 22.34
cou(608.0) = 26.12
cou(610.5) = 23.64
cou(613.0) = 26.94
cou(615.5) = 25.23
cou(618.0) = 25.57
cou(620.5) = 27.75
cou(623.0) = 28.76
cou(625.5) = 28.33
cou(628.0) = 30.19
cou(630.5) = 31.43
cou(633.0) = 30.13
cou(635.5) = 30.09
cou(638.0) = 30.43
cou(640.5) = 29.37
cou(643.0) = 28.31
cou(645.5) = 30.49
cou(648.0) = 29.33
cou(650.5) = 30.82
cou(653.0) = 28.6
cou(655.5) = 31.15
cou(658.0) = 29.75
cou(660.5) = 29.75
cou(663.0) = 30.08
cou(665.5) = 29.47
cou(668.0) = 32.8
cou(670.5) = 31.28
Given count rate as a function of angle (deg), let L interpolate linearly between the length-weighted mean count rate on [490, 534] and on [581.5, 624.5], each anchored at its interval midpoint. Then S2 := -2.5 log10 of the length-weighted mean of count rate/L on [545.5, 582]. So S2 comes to 0.265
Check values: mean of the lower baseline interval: 27.5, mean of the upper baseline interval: 26.1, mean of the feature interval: 20.9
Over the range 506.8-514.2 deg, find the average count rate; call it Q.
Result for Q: 28.3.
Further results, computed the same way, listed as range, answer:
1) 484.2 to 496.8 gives 26.6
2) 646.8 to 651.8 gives 30.1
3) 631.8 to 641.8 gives 30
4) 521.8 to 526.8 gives 27.7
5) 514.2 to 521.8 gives 26.9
